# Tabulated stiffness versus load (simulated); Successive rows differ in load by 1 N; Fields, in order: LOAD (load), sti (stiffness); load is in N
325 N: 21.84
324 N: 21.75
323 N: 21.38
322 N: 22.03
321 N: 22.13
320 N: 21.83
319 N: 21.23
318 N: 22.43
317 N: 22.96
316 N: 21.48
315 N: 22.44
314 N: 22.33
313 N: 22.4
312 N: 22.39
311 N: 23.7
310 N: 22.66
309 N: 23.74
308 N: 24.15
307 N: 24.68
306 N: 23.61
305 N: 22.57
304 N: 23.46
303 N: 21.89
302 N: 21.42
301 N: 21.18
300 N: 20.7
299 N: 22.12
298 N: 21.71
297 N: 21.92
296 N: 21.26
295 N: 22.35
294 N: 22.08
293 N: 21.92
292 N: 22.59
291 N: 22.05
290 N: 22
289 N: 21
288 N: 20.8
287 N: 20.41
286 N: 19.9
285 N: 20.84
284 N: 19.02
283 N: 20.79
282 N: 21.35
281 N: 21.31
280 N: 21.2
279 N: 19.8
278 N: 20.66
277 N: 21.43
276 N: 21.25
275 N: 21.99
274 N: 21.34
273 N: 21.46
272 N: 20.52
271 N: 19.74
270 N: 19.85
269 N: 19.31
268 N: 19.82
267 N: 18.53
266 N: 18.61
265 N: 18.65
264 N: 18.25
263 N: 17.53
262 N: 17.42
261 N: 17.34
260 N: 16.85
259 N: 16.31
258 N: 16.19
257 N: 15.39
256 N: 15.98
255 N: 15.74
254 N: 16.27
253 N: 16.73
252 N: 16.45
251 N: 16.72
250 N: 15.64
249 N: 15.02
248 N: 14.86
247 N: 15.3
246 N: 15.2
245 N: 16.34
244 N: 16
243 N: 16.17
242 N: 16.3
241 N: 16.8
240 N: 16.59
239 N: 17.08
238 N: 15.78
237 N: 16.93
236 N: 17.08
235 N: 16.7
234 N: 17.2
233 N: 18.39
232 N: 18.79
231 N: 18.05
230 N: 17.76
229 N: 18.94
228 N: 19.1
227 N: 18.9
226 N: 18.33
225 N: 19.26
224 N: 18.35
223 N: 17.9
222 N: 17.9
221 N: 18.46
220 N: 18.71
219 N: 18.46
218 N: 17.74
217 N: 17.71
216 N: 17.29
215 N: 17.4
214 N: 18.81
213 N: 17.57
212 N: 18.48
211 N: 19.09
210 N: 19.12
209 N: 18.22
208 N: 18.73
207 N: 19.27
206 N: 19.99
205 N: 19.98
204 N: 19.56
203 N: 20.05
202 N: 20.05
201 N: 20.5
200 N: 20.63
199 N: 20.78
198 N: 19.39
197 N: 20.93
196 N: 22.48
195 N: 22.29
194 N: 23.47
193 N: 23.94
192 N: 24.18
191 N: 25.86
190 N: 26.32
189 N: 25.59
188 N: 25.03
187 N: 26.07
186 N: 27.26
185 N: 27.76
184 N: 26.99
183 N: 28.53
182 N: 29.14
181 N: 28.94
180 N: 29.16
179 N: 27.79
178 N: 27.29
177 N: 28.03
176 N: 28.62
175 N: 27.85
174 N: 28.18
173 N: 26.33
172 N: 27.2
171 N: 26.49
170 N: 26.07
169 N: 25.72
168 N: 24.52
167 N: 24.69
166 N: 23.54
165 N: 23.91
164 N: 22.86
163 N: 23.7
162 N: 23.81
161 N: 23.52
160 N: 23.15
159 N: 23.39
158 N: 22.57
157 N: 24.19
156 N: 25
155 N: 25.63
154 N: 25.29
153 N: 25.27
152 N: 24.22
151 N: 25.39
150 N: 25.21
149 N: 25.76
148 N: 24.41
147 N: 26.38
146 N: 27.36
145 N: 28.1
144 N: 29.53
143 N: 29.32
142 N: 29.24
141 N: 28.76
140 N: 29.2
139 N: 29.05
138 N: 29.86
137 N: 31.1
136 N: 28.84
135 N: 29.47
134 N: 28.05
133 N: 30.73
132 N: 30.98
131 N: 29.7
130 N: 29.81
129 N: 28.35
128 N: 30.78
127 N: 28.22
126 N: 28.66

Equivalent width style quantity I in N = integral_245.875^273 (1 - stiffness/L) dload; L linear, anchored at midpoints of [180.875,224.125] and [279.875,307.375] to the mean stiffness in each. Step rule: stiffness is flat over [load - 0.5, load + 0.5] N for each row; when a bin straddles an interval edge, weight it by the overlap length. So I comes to 5.4 N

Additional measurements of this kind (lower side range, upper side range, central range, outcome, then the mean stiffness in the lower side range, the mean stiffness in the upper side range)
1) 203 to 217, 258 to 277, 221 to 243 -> 1.38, 18.7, 19.1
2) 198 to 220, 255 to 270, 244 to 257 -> 1.50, 19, 17.6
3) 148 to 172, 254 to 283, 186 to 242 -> 5.75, 24.6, 19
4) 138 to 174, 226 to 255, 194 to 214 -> 0.77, 25.8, 16.8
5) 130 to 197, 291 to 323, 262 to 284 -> 3.06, 26.5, 22.3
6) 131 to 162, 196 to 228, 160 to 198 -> -4.49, 27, 19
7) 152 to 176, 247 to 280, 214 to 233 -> 2.36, 25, 18.2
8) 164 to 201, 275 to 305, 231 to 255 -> 6.94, 25.5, 21.4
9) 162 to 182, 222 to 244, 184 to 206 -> 0.14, 26.4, 17.6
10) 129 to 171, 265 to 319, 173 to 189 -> -1.40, 26.5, 21.5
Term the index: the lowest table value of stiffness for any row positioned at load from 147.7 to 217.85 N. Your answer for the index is 17.29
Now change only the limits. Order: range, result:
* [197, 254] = 14.86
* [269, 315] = 19.02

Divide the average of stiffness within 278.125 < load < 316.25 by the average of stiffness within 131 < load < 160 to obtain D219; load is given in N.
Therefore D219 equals 0.8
